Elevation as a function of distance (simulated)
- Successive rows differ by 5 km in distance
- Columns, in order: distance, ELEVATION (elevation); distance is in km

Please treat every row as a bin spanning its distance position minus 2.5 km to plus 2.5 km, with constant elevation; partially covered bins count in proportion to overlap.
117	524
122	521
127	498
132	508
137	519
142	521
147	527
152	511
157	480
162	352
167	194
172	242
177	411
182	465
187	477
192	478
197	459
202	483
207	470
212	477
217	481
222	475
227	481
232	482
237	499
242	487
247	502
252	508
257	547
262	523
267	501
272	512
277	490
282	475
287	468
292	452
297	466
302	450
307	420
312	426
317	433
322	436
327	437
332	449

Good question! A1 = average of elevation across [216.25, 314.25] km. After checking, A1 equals 482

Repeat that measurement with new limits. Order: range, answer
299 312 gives 434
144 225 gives 437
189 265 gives 490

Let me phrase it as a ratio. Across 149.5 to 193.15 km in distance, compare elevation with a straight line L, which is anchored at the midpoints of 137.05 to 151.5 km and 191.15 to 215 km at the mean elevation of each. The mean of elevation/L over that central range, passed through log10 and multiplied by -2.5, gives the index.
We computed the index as 0.24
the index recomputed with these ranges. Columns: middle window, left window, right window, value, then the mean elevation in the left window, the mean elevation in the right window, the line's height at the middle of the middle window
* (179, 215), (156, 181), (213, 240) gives -0.16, 335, 483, 408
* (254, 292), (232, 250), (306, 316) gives -0.08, 494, 425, 463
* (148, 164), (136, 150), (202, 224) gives 0.13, 522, 477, 514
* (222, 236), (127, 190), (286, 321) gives -0.10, 437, 444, 440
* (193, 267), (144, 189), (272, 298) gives -0.11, 407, 474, 443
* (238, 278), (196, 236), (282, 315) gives -0.10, 478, 449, 463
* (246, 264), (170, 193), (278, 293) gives -0.15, 414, 469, 453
